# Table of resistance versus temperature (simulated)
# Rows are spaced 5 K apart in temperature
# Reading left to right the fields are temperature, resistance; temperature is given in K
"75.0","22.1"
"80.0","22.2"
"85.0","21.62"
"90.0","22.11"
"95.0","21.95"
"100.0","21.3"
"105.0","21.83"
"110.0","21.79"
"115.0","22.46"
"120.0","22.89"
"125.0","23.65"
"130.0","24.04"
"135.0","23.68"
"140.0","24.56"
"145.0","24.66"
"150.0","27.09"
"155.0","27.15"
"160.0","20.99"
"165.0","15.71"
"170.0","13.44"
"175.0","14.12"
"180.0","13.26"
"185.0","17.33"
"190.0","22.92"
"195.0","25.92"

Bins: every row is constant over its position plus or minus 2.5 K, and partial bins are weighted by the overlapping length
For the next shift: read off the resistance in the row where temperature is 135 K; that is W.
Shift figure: 23.68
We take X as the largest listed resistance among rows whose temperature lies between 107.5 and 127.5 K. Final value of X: 23.65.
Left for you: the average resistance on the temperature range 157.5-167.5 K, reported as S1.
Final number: 18.4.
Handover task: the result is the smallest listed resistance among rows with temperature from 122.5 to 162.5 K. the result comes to 20.99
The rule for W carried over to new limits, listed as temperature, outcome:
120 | 22.89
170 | 13.44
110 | 21.79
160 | 20.99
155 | 27.15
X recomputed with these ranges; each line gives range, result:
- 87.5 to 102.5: 22.11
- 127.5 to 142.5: 24.56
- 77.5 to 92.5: 22.2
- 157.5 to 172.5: 20.99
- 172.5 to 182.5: 14.12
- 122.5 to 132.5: 24.04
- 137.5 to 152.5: 27.09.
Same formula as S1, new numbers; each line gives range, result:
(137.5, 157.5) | 25.9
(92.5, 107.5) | 21.7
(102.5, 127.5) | 22.5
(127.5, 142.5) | 24.1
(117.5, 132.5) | 23.5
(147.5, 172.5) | 20.9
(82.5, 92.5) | 21.9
